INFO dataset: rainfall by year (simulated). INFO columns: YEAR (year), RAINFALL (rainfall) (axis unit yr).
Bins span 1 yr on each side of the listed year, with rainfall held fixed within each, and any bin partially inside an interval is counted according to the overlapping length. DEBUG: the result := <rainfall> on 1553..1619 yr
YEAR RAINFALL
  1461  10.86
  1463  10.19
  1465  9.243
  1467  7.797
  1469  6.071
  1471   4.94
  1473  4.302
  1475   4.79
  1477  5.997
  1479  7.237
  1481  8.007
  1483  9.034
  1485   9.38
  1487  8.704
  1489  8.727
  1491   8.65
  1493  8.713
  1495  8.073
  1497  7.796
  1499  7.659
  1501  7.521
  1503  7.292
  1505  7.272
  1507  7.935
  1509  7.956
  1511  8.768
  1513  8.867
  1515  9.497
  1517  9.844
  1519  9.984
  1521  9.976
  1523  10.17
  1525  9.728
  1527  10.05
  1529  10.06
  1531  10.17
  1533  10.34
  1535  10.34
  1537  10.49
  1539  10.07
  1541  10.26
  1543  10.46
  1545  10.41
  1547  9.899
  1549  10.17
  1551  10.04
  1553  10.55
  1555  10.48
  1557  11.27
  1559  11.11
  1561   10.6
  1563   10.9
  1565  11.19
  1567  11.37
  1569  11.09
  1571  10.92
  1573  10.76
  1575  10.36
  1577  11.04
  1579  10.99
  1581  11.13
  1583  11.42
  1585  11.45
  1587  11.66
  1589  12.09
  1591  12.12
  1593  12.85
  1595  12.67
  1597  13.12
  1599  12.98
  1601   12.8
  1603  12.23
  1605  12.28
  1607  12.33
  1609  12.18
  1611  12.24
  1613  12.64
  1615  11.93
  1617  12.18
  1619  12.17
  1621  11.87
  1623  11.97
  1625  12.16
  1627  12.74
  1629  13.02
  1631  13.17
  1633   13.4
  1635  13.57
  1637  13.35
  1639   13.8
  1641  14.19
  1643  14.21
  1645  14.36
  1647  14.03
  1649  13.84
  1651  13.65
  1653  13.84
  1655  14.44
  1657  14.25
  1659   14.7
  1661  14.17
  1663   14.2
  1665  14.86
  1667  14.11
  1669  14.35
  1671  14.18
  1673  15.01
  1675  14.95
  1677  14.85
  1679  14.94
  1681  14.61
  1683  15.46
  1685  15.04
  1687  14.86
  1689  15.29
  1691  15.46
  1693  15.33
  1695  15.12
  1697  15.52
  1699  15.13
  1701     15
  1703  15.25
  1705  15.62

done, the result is 11.7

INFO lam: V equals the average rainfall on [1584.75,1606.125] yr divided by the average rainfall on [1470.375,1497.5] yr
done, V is 1.66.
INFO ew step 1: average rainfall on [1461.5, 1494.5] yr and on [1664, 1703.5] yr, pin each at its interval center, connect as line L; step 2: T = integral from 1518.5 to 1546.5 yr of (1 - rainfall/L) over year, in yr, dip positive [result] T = -1.7 yr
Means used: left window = 7.67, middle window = 10.2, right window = 15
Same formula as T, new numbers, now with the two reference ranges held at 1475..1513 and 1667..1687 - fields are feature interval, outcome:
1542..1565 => -0.84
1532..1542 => -0.76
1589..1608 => -1.14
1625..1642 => -0.21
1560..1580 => -0.23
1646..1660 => -0.21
